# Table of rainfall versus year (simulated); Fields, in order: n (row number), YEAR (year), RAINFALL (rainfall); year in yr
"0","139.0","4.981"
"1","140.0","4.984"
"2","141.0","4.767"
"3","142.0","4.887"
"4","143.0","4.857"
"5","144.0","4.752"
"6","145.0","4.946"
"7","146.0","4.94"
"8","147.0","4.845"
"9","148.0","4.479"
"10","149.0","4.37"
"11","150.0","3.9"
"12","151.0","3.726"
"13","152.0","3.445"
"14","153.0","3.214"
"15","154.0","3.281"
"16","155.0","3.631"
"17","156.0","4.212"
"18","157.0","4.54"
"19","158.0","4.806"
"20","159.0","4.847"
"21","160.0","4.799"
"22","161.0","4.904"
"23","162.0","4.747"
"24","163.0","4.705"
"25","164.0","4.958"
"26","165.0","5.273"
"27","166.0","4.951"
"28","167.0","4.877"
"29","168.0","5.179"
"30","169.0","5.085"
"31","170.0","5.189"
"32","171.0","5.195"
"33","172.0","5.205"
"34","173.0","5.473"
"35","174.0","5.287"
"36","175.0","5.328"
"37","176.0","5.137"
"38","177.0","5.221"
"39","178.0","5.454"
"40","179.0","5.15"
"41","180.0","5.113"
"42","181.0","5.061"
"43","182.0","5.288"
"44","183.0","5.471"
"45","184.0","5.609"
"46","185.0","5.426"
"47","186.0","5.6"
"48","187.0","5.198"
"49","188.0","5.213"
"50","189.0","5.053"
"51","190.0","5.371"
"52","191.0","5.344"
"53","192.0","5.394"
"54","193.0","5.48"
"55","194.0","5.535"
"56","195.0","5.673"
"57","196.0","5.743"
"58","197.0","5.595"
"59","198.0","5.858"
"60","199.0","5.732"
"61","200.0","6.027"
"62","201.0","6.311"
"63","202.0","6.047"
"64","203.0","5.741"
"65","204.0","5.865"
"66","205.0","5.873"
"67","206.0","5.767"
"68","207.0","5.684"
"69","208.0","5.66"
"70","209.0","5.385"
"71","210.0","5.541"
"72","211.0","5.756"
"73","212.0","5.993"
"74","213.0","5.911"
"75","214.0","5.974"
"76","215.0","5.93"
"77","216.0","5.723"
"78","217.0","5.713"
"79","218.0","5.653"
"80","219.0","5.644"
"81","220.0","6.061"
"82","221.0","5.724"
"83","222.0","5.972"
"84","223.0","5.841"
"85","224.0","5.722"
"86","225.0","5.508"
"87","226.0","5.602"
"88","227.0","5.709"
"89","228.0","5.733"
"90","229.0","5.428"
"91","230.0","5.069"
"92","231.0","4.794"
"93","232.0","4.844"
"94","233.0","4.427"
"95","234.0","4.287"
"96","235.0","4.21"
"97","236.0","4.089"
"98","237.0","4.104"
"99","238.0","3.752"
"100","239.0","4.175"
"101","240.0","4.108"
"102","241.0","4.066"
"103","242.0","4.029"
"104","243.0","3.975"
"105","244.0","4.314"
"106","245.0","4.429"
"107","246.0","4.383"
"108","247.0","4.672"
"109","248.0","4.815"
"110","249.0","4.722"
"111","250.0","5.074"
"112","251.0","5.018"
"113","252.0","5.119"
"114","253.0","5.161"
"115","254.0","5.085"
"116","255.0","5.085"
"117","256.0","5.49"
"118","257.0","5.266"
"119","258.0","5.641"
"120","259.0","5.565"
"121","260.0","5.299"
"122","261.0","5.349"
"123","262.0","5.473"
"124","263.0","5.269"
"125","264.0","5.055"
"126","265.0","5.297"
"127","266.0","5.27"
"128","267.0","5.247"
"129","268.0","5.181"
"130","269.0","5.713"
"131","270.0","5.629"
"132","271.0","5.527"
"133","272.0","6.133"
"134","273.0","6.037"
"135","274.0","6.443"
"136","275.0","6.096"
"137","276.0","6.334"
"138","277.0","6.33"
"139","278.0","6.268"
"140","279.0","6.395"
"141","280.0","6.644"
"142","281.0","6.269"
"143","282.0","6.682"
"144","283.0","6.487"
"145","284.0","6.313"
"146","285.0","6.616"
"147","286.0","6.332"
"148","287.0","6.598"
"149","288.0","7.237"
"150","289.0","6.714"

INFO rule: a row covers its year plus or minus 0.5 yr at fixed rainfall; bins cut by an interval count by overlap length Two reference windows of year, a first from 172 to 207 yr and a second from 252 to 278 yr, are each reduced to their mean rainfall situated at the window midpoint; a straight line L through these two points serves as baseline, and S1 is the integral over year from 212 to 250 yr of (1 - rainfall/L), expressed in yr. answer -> 3.6 yr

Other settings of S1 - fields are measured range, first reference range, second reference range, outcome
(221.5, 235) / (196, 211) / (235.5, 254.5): -0.7 yr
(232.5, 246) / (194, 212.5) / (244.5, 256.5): 2.5 yr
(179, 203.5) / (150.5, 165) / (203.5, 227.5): -1.8 yr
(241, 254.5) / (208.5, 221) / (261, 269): 2.0 yr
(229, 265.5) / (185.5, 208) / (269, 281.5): 7.4 yr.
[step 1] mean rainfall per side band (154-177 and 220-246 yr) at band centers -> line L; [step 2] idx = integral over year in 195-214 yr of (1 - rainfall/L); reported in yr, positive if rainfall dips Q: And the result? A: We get -3.8 yr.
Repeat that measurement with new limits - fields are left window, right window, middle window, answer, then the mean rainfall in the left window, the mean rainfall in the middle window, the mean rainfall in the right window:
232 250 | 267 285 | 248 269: -0.1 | 4.31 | 5.23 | 6.13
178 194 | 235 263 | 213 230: -2.5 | 5.33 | 5.73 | 4.75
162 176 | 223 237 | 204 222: -2.6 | 5.12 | 5.77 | 5.03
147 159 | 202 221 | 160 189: -3.2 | 4.04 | 5.18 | 5.78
